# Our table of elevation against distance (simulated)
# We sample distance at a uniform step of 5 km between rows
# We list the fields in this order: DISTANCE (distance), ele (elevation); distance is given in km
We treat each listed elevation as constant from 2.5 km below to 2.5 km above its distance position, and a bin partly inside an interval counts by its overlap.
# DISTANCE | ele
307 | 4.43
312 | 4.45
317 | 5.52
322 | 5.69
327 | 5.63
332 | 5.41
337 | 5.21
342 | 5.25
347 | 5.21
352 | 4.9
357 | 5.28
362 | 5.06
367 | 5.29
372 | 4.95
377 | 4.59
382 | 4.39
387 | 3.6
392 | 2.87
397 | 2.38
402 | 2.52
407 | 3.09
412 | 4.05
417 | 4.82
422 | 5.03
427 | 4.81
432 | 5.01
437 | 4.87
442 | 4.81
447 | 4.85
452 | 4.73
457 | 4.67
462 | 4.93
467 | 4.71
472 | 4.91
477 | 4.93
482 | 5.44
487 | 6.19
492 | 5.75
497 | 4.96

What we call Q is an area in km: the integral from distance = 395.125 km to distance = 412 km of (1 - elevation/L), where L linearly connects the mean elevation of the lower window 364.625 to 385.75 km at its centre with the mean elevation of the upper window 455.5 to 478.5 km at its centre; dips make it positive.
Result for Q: 6.7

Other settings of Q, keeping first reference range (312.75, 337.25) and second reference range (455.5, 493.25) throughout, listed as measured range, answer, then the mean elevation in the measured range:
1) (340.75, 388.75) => 4.6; 4.86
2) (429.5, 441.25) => 0.7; 4.92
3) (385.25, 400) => 6.7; 2.9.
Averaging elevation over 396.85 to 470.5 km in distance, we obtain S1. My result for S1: 4.42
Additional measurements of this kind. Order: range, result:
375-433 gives 3.9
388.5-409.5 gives 2.76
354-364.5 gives 5.16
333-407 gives 4.37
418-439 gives 4.92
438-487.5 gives 4.97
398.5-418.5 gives 3.5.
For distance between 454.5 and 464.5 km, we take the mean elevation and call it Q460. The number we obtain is 4.8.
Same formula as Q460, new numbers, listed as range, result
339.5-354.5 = 5.12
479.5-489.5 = 5.82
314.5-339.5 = 5.49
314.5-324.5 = 5.6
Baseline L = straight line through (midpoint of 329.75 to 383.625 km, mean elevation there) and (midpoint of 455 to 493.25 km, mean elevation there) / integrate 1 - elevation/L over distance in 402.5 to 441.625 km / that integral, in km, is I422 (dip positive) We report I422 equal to 5.3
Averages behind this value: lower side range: 5.06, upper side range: 5.18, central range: 4.44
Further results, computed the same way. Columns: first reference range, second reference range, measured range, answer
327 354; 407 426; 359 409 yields 9.6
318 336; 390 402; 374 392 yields -4.9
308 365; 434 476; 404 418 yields 3.2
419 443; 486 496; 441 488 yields 3.6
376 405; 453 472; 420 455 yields -4.9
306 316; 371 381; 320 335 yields -3.0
